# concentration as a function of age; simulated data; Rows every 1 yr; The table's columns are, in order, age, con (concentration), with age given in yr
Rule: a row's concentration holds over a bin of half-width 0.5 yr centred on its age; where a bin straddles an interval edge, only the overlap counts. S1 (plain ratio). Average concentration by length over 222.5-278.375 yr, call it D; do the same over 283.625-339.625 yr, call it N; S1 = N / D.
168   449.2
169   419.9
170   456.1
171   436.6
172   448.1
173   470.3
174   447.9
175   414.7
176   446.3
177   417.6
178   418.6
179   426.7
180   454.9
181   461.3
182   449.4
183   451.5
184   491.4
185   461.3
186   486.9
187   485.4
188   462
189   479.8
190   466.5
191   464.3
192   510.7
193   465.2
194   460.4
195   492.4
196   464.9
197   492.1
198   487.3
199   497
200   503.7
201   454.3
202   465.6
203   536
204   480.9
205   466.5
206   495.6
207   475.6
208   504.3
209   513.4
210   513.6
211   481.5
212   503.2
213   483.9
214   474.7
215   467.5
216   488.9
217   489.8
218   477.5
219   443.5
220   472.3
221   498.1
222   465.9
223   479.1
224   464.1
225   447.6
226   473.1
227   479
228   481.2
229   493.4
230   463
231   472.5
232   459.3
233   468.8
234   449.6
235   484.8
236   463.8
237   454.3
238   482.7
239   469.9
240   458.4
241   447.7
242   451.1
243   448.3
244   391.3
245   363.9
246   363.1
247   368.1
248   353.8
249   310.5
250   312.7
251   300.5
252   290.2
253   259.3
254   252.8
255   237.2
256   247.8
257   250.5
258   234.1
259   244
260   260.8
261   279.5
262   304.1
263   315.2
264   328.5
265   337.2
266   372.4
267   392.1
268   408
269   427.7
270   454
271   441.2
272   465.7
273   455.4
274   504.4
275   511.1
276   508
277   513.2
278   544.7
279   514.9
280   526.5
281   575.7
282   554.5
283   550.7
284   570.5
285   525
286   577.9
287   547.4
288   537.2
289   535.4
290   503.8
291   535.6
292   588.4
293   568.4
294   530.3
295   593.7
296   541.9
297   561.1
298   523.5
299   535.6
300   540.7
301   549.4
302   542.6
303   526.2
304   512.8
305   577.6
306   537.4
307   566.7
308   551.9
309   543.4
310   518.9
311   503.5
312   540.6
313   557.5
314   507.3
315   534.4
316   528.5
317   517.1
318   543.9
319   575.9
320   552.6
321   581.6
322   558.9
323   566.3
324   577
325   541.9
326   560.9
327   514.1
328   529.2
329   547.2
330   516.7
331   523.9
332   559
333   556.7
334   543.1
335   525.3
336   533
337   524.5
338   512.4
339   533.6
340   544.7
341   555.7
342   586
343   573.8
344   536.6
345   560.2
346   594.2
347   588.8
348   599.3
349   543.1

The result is 1.36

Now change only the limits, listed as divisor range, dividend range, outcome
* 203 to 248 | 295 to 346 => 1.17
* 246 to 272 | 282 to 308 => 1.70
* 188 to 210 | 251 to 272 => 0.66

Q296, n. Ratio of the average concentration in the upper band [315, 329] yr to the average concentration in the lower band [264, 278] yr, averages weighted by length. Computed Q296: 1.2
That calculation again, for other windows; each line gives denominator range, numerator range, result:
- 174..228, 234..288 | 0.87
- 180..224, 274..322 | 1.13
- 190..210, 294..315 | 1.11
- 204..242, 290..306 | 1.15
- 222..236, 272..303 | 1.14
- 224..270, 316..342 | 1.43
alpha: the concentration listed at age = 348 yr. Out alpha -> 599.3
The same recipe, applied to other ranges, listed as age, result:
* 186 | 486.9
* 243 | 448.3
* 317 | 517.1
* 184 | 491.4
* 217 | 489.8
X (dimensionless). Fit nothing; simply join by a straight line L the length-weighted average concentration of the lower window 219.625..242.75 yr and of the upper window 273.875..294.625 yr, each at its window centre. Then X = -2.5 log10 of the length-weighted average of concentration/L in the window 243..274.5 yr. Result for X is 0.43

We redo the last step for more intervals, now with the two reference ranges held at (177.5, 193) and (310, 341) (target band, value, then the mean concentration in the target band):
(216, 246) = 0.07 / 461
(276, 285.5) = -0.05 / 540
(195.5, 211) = -0.03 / 490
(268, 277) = 0.09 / 470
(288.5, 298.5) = -0.05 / 548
